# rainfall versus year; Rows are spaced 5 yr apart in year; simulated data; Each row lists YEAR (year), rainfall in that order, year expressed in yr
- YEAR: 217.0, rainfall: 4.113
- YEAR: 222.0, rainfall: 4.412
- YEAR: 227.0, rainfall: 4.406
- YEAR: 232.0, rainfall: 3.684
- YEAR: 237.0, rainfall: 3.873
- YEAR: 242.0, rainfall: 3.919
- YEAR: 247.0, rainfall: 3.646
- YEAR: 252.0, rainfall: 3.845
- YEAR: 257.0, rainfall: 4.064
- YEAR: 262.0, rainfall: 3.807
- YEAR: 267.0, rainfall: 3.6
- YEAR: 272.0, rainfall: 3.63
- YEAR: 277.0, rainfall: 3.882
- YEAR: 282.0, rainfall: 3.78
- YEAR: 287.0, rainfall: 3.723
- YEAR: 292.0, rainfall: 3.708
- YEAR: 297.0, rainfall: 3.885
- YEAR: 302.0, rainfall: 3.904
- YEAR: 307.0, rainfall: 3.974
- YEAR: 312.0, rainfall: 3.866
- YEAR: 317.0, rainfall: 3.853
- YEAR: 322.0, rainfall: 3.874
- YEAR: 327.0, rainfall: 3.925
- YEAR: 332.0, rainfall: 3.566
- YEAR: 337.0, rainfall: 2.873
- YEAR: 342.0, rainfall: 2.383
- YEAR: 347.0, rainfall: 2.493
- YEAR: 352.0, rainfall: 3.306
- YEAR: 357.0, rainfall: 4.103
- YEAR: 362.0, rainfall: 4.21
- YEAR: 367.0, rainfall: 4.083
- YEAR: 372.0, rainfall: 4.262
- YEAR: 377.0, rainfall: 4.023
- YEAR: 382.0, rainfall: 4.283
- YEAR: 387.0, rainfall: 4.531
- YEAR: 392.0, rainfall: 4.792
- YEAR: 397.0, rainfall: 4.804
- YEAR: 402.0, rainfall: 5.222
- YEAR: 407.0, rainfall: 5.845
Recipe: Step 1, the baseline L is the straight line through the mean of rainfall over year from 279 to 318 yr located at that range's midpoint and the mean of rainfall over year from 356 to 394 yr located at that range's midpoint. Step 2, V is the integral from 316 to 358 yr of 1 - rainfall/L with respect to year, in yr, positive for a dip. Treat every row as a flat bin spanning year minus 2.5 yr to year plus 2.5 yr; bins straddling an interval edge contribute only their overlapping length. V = 7.5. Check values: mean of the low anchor 3.84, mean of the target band 3.33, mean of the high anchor 4.29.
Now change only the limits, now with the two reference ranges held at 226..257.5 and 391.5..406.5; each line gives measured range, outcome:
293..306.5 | 1.38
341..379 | 9.07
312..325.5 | 1.82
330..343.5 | 4.82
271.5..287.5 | 1.53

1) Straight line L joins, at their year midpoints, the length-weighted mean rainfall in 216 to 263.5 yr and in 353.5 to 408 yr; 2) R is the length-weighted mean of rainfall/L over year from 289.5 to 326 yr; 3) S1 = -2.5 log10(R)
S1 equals 0.10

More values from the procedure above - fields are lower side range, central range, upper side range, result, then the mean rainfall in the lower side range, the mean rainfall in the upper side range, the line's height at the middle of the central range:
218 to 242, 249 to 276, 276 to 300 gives 0.04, 4.08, 3.79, 3.92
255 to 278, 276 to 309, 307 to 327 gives 0.00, 3.79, 3.89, 3.84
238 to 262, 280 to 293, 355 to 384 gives 0.06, 3.86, 4.16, 3.95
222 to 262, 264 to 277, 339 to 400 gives 0.08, 3.94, 3.94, 3.94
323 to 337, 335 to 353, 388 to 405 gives 0.39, 3.6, 4.93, 3.88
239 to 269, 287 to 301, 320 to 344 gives -0.07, 3.82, 3.33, 3.57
